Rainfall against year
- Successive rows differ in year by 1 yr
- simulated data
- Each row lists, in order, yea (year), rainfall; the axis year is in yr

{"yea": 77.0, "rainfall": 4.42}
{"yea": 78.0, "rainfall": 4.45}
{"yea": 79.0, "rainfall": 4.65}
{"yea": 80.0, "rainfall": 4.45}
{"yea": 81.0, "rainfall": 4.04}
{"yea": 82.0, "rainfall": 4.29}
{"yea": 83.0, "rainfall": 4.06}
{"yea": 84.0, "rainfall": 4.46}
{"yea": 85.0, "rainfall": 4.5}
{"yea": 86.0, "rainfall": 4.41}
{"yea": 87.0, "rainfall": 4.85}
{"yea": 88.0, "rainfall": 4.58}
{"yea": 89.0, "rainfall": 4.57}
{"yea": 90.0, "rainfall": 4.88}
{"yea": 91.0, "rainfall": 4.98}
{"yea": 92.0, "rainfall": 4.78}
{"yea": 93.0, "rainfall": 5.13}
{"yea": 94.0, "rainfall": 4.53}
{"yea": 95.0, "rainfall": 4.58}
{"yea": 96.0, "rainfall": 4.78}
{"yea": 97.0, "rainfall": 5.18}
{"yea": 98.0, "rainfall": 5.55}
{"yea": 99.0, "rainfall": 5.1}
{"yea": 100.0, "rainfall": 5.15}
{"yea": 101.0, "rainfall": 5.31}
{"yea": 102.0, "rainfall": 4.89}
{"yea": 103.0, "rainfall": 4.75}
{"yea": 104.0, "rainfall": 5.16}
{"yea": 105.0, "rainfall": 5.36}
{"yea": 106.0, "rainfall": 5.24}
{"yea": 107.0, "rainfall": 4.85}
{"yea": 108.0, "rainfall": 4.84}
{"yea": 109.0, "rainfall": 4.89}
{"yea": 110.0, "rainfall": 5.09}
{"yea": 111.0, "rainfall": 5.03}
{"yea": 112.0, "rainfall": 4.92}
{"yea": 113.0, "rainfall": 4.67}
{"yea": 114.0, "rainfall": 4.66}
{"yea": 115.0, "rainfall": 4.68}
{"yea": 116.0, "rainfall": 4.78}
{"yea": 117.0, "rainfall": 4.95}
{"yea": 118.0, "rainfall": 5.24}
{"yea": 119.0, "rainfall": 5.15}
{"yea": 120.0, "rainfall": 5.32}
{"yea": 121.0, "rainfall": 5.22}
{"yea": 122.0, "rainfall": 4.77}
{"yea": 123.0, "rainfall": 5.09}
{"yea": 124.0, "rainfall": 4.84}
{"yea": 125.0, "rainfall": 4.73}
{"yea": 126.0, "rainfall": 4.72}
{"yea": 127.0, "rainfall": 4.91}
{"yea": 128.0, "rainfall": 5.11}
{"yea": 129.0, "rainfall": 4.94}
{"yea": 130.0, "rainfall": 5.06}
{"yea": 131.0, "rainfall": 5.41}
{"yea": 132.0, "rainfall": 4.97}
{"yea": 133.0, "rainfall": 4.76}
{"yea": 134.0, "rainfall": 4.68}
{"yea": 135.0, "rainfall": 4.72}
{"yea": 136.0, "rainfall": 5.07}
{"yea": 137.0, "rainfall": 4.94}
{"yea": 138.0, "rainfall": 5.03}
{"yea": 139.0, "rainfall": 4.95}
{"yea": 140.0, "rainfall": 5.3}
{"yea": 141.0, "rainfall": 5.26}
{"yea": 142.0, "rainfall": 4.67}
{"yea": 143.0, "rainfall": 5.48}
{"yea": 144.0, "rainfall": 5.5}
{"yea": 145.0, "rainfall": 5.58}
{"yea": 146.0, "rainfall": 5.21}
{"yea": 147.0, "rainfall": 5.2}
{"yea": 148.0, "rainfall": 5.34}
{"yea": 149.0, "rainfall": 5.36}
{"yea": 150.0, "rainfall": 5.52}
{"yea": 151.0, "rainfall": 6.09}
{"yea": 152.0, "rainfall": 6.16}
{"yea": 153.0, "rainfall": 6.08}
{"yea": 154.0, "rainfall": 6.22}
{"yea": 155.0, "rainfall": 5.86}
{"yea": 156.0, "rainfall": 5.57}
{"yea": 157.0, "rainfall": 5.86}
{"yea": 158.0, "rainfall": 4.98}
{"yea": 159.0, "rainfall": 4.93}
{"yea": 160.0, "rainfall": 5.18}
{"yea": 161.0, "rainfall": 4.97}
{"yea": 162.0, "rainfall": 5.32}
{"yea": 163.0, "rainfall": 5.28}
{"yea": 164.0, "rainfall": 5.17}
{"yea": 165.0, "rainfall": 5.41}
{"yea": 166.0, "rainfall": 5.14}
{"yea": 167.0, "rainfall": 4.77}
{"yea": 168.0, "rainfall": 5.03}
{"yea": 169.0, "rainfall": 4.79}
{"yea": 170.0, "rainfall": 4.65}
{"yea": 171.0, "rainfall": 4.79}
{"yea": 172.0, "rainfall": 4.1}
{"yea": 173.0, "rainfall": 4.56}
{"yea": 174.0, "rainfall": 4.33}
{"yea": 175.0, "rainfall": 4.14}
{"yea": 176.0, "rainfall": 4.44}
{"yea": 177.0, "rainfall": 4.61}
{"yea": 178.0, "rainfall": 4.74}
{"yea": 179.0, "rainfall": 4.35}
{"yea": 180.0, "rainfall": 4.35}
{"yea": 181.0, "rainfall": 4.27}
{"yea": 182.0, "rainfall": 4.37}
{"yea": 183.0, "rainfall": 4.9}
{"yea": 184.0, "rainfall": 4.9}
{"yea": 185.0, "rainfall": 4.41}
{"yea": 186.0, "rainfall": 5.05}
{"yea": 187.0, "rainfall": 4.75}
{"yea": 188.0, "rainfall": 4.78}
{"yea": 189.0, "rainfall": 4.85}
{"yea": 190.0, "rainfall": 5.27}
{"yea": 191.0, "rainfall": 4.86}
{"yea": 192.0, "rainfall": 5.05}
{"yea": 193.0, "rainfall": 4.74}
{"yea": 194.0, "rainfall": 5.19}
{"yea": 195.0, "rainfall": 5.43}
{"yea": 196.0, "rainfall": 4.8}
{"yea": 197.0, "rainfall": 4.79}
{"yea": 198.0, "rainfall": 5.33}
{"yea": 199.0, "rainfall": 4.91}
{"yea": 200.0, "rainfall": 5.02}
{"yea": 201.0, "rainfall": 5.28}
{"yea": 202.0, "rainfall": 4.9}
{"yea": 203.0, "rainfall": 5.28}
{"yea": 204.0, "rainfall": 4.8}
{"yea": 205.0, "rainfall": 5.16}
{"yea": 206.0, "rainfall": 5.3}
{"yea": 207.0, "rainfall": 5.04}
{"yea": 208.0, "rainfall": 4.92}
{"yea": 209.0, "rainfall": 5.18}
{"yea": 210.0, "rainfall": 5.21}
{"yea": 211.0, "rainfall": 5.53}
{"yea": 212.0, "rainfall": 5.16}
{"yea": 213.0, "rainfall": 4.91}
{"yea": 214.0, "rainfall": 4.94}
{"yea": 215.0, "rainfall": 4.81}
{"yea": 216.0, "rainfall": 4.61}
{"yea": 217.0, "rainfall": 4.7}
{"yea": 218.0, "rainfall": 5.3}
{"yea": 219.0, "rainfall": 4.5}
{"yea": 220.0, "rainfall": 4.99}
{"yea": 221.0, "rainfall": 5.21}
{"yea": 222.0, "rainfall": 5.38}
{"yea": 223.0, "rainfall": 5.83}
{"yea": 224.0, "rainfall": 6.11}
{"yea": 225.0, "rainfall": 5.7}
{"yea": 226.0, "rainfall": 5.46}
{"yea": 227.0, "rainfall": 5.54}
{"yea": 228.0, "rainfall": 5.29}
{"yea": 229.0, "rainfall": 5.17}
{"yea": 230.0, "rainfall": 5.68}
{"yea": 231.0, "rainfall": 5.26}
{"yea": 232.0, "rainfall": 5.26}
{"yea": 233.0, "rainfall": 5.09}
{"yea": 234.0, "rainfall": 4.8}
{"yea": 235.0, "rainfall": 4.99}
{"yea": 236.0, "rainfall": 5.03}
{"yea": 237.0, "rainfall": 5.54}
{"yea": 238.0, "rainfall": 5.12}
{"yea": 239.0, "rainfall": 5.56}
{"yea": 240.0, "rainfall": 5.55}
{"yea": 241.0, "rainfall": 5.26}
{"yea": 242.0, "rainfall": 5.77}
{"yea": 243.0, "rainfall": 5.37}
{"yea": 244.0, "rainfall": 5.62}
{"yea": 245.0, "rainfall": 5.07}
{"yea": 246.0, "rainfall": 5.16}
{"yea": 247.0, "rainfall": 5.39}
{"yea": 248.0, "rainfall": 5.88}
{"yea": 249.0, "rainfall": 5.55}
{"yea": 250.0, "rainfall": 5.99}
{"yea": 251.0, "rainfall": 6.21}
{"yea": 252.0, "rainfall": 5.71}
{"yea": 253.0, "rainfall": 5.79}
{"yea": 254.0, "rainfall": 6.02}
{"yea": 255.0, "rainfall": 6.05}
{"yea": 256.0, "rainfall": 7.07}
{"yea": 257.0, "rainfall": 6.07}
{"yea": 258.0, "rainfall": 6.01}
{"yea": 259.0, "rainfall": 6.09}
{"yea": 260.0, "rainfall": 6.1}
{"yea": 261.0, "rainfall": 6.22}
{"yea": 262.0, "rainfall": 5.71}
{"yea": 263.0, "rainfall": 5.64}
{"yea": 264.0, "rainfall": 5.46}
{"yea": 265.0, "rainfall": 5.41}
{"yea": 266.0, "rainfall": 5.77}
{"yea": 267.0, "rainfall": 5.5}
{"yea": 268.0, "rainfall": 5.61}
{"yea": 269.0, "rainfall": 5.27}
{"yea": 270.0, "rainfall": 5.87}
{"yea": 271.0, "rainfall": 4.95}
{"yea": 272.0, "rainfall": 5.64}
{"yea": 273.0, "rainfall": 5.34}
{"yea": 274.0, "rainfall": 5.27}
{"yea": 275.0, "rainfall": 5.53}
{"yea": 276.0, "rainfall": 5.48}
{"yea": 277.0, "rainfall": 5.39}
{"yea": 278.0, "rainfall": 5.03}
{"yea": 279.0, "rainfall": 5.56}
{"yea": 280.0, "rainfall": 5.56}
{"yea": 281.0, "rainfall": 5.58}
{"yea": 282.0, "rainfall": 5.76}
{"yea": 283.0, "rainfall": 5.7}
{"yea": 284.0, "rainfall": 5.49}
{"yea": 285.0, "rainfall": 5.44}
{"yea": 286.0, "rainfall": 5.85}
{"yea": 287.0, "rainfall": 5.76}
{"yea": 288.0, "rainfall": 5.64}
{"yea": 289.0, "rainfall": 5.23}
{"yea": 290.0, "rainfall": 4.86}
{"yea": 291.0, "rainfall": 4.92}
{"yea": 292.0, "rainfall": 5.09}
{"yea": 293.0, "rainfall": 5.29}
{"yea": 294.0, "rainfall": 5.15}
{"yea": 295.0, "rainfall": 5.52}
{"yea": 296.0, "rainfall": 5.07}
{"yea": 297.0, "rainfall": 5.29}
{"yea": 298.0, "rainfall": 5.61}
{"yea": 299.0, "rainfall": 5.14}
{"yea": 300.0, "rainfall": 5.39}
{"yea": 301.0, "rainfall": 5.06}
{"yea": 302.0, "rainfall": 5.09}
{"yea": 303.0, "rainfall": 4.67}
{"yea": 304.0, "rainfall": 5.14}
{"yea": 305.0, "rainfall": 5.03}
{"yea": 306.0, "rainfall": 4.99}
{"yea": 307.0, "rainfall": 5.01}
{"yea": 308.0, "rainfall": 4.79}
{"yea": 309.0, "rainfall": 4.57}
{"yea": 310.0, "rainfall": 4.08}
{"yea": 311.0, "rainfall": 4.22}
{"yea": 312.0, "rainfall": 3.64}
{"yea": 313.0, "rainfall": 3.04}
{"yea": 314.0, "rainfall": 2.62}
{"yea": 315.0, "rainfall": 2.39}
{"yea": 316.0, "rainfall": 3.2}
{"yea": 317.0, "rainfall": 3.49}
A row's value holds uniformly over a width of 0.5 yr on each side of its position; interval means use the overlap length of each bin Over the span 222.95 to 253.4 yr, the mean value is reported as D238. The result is 5.47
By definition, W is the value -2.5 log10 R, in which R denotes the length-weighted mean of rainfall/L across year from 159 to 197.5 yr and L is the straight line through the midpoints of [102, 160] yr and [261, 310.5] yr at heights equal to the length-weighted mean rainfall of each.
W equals 0.09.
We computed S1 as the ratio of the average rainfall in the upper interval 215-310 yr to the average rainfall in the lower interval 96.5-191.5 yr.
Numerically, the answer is 1.08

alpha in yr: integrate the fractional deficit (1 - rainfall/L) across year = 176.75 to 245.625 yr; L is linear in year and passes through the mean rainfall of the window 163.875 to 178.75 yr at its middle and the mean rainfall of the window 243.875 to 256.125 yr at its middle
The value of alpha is 2.0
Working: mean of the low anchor 4.69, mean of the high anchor 5.78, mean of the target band 5.09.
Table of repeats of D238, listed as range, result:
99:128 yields 4.98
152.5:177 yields 5.06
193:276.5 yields 5.4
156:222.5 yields 4.92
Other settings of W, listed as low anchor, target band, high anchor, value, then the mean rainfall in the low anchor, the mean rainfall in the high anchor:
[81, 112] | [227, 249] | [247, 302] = 0.02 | 4.85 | 5.58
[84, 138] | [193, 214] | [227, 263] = 0.06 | 4.93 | 5.61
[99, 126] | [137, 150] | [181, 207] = -0.06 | 4.98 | 4.95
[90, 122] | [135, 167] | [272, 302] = -0.06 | 4.99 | 5.38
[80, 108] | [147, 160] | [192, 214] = -0.14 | 4.81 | 5.09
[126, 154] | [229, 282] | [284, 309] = -0.07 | 5.24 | 5.2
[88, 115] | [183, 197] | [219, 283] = 0.08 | 4.94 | 5.55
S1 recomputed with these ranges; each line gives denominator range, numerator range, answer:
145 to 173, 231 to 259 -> 1.06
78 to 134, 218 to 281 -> 1.14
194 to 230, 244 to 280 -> 1.10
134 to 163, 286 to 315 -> 0.90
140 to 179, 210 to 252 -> 1.03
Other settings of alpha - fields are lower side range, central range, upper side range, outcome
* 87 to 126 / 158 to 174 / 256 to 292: 0.8 yr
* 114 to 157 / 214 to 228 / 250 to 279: 0.8 yr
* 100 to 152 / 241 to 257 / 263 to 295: -1.2 yr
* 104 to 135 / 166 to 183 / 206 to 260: 2.1 yr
